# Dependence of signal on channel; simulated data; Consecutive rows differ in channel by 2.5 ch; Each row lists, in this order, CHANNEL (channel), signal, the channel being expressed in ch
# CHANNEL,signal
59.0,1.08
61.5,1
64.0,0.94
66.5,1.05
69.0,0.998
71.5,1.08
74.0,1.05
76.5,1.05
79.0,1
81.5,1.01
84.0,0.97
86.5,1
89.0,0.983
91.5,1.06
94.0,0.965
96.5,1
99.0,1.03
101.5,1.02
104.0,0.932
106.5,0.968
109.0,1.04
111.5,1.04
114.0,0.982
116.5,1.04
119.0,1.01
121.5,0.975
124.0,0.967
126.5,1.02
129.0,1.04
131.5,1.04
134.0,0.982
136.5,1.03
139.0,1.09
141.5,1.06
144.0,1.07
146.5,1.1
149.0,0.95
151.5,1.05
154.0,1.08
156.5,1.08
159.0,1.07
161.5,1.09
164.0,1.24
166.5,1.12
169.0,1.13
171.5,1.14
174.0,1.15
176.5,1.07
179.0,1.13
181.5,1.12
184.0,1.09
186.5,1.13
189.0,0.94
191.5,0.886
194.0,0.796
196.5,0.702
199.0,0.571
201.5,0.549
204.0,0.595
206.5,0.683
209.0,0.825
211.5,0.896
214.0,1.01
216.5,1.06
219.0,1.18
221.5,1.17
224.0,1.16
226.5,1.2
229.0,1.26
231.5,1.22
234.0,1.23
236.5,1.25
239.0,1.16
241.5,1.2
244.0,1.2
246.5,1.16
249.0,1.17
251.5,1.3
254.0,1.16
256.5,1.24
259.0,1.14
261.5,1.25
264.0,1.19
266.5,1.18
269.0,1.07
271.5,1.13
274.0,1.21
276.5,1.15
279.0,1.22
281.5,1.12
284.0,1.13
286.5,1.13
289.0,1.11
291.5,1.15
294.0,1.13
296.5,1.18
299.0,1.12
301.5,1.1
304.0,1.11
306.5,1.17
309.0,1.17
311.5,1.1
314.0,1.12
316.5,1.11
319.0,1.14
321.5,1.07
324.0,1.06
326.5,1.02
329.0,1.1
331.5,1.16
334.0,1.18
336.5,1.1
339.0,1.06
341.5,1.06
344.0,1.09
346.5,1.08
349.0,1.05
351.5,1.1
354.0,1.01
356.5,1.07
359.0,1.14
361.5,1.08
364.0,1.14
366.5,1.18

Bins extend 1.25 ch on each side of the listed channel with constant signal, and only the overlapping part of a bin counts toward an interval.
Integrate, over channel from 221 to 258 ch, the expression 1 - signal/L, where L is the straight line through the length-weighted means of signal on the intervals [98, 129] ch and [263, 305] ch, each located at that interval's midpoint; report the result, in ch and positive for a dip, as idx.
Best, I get -3.3 ch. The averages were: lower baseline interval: 1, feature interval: 1.21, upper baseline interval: 1.14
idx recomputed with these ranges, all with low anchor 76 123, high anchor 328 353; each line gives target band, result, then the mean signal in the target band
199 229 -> 3.2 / 0.937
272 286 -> -1.2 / 1.16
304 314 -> -0.5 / 1.14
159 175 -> -1.7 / 1.14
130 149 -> -0.5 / 1.05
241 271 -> -3.5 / 1.19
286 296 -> -0.5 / 1.13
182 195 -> 0.7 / 0.98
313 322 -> -0.2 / 1.11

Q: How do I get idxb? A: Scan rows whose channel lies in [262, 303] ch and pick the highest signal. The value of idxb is 1.22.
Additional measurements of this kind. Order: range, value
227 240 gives 1.26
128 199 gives 1.24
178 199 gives 1.13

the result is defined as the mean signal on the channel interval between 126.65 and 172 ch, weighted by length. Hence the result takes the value 1.07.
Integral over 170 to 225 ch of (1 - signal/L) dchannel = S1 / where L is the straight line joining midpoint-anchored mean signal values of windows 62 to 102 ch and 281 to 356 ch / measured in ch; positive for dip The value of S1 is 5.8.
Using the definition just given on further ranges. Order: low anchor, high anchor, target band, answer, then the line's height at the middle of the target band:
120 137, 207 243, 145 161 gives -0.32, 1.04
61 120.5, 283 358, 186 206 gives 5.67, 1.05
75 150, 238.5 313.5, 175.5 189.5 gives -0.14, 1.08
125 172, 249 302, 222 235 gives -0.94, 1.13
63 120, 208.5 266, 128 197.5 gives 2.12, 1.08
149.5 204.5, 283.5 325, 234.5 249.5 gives -1.89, 1.06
